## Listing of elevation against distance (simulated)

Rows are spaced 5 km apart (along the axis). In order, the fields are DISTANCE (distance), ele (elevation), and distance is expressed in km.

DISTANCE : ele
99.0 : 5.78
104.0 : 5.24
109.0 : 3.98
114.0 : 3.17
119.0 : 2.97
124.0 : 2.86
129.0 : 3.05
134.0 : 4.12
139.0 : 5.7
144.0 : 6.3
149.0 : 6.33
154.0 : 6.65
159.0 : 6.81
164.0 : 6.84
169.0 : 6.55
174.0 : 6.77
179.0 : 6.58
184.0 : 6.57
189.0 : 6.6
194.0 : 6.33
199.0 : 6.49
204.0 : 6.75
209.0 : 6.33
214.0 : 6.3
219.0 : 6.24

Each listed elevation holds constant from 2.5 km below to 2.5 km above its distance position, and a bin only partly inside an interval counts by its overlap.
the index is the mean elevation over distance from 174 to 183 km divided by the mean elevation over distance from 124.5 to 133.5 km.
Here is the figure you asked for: 2.04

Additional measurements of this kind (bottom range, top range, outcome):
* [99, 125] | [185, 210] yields 1.67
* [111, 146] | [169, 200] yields 1.64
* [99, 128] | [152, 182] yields 1.76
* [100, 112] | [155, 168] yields 1.44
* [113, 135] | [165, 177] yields 2.10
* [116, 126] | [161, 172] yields 2.29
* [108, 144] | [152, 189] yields 1.73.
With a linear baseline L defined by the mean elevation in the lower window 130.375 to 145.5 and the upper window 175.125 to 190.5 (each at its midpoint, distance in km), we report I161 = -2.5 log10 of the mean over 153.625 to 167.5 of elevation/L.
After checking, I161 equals -0.15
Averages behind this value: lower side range 5.14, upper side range 6.6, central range 6.77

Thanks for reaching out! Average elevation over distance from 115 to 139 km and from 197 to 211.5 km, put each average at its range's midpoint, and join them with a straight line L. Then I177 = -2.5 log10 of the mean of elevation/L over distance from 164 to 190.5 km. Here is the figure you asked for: -0.21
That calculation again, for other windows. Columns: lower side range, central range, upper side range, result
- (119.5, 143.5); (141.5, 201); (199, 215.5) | -0.24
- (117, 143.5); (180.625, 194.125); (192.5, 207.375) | -0.08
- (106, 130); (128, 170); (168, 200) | -0.21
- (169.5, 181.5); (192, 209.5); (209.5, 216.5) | -0.01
